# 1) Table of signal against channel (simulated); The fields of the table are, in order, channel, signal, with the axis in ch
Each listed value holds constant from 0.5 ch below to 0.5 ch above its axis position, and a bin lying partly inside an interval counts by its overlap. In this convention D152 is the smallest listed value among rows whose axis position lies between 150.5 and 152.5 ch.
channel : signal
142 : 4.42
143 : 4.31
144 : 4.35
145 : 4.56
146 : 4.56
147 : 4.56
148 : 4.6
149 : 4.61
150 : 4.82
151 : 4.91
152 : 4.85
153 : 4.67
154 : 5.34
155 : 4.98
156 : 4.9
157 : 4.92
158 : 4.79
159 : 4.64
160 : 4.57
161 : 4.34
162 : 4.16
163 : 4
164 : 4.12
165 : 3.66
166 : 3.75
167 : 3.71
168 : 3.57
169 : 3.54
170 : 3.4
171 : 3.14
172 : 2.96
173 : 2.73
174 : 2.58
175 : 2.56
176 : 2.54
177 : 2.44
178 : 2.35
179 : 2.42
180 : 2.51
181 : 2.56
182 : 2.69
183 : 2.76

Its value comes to 4.85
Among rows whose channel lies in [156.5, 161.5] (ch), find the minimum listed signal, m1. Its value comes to 4.34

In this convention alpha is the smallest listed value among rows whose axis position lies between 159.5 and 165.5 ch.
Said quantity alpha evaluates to 3.66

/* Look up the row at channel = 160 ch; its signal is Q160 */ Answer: 4.57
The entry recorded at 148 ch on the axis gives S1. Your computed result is 4.6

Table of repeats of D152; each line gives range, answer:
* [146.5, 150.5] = 4.56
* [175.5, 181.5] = 2.35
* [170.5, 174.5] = 2.58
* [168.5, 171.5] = 3.14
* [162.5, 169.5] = 3.54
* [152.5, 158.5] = 4.67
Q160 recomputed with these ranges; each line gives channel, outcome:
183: 2.76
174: 2.58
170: 3.4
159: 4.64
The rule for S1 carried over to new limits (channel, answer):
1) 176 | 2.54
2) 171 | 3.14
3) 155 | 4.98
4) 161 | 4.34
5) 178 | 2.35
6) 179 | 2.42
